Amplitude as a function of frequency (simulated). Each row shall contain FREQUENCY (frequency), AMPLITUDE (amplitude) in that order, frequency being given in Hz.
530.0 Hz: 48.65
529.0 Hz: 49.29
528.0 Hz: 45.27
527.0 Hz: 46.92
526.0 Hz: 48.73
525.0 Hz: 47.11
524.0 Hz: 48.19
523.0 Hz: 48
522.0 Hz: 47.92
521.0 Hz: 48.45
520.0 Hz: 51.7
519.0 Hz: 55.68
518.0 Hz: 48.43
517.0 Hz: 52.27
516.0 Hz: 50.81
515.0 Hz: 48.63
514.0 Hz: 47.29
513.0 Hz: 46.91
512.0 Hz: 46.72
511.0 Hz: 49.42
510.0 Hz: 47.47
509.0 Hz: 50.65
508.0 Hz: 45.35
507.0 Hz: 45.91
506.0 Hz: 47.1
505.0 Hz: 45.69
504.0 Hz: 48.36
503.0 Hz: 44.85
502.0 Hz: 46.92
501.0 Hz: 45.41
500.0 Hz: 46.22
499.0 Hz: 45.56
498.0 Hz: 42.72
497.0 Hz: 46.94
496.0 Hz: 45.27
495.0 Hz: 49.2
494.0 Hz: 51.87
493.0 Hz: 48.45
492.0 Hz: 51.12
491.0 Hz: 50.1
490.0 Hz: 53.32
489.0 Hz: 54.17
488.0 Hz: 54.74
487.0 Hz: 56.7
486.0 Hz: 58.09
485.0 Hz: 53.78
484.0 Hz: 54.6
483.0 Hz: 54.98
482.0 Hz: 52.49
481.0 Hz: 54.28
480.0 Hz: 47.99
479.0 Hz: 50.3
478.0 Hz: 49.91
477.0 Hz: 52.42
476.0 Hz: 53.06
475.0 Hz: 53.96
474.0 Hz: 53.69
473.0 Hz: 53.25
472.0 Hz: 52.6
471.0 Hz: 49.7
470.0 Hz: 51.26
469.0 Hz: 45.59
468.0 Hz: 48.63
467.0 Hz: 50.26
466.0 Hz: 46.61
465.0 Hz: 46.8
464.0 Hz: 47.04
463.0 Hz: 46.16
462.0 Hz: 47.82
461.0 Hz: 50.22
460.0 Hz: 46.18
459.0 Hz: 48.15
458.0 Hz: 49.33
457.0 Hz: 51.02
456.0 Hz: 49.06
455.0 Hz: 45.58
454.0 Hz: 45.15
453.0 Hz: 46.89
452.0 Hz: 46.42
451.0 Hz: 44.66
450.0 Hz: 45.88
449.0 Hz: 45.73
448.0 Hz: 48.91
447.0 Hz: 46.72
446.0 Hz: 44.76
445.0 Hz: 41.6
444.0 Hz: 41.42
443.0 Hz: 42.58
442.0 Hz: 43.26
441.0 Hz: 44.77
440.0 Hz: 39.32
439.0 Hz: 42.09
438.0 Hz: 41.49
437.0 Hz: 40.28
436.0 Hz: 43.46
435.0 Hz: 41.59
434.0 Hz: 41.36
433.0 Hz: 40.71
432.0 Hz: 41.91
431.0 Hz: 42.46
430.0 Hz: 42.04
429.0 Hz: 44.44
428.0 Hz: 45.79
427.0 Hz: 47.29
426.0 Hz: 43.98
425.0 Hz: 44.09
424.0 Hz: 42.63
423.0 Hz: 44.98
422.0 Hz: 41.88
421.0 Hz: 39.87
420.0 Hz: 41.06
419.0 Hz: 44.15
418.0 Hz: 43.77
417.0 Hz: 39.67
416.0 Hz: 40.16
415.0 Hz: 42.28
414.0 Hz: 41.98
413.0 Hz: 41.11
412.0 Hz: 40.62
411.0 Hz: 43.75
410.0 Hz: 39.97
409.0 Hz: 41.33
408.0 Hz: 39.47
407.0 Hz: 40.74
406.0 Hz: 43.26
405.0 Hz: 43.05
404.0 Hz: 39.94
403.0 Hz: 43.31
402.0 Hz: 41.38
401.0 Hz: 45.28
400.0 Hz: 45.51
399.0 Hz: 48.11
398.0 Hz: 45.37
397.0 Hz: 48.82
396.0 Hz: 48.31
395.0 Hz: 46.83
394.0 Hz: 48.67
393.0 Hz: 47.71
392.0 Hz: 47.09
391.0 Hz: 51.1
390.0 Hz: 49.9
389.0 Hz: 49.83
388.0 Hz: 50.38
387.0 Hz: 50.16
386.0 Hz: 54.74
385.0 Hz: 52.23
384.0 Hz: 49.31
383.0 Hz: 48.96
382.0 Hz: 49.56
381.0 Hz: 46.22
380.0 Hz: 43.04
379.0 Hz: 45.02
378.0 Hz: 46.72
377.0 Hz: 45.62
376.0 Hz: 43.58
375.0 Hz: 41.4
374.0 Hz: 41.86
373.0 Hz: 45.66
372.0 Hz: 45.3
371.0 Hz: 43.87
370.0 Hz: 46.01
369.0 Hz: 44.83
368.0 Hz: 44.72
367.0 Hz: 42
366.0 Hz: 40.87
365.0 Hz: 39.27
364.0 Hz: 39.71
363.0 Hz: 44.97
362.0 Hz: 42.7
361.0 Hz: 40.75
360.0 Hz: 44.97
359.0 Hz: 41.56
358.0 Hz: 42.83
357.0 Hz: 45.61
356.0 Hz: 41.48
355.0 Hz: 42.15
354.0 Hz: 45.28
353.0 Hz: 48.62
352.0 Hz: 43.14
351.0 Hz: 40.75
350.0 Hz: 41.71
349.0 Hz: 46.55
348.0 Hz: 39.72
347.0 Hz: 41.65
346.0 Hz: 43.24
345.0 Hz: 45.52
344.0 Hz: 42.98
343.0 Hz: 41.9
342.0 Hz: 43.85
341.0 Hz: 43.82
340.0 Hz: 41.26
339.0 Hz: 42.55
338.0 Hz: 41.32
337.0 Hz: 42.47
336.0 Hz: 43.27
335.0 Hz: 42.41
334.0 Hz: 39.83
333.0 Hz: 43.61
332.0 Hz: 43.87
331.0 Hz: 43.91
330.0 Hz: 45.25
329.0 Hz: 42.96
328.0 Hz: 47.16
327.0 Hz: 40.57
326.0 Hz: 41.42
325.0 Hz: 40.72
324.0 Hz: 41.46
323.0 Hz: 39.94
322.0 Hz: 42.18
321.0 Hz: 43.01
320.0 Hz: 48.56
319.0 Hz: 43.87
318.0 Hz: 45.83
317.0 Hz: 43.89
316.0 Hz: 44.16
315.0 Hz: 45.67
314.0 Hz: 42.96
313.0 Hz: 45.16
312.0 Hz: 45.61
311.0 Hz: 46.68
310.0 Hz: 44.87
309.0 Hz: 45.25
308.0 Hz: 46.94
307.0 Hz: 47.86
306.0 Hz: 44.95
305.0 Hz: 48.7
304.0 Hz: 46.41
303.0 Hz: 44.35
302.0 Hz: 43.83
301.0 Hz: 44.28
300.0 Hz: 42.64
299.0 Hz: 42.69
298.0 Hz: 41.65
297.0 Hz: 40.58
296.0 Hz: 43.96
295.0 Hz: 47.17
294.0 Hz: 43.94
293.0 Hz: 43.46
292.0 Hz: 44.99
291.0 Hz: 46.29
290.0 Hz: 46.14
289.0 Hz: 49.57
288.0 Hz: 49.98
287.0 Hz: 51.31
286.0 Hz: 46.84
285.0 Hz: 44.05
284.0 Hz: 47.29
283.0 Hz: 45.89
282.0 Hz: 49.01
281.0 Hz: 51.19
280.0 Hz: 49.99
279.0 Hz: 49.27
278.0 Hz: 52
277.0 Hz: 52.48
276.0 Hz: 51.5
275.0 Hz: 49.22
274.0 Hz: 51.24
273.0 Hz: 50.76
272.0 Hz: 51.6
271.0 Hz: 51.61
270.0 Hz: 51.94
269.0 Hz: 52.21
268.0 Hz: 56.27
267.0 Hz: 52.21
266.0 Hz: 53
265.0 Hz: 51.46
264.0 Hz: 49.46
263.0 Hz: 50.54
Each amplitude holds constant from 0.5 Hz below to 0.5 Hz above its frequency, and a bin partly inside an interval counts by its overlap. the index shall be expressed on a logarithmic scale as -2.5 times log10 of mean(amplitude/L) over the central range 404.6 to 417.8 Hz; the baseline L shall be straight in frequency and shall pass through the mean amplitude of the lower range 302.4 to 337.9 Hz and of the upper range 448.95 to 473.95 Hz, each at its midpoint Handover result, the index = 0.132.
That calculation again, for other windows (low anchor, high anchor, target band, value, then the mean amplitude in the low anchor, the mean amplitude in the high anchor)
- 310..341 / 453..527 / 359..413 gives 0.013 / 43.4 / 49.4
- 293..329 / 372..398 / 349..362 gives 0.071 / 44.2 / 47.6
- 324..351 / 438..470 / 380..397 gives -0.117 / 42.8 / 46.1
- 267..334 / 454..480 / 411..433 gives 0.141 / 46.3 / 49.4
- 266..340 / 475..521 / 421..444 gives 0.139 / 46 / 49.9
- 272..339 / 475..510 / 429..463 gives 0.098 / 45.5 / 50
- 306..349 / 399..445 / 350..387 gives -0.038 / 43.6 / 42.4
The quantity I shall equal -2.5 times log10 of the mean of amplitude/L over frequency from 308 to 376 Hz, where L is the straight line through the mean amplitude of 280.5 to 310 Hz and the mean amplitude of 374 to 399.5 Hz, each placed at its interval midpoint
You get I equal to 0.08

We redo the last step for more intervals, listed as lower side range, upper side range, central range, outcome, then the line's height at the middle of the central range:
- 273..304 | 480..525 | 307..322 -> 0.05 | 47.3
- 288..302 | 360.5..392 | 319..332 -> 0.05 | 45.1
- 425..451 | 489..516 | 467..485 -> -0.13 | 46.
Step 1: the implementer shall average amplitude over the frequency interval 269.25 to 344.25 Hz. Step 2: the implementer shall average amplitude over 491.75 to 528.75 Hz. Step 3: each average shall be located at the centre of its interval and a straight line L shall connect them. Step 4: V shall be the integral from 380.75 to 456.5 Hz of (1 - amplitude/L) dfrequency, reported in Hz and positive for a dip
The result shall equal 3.6 Hz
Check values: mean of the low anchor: 45.5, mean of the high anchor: 47.9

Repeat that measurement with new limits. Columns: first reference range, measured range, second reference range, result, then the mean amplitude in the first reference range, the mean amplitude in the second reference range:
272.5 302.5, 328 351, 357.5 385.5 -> 1.3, 47.1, 44.4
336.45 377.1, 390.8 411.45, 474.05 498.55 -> 0.6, 43.1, 51.7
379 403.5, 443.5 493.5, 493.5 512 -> -2.5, 47.9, 46.9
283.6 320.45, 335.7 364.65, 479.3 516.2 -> 2.2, 45.5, 49.5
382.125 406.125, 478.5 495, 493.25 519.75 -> -1.7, 47.6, 47.8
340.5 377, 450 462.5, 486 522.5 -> -0.1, 43.2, 49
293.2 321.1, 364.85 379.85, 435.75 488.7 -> 0.8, 44.8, 48.4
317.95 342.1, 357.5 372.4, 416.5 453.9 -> 0.0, 42.9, 43.4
